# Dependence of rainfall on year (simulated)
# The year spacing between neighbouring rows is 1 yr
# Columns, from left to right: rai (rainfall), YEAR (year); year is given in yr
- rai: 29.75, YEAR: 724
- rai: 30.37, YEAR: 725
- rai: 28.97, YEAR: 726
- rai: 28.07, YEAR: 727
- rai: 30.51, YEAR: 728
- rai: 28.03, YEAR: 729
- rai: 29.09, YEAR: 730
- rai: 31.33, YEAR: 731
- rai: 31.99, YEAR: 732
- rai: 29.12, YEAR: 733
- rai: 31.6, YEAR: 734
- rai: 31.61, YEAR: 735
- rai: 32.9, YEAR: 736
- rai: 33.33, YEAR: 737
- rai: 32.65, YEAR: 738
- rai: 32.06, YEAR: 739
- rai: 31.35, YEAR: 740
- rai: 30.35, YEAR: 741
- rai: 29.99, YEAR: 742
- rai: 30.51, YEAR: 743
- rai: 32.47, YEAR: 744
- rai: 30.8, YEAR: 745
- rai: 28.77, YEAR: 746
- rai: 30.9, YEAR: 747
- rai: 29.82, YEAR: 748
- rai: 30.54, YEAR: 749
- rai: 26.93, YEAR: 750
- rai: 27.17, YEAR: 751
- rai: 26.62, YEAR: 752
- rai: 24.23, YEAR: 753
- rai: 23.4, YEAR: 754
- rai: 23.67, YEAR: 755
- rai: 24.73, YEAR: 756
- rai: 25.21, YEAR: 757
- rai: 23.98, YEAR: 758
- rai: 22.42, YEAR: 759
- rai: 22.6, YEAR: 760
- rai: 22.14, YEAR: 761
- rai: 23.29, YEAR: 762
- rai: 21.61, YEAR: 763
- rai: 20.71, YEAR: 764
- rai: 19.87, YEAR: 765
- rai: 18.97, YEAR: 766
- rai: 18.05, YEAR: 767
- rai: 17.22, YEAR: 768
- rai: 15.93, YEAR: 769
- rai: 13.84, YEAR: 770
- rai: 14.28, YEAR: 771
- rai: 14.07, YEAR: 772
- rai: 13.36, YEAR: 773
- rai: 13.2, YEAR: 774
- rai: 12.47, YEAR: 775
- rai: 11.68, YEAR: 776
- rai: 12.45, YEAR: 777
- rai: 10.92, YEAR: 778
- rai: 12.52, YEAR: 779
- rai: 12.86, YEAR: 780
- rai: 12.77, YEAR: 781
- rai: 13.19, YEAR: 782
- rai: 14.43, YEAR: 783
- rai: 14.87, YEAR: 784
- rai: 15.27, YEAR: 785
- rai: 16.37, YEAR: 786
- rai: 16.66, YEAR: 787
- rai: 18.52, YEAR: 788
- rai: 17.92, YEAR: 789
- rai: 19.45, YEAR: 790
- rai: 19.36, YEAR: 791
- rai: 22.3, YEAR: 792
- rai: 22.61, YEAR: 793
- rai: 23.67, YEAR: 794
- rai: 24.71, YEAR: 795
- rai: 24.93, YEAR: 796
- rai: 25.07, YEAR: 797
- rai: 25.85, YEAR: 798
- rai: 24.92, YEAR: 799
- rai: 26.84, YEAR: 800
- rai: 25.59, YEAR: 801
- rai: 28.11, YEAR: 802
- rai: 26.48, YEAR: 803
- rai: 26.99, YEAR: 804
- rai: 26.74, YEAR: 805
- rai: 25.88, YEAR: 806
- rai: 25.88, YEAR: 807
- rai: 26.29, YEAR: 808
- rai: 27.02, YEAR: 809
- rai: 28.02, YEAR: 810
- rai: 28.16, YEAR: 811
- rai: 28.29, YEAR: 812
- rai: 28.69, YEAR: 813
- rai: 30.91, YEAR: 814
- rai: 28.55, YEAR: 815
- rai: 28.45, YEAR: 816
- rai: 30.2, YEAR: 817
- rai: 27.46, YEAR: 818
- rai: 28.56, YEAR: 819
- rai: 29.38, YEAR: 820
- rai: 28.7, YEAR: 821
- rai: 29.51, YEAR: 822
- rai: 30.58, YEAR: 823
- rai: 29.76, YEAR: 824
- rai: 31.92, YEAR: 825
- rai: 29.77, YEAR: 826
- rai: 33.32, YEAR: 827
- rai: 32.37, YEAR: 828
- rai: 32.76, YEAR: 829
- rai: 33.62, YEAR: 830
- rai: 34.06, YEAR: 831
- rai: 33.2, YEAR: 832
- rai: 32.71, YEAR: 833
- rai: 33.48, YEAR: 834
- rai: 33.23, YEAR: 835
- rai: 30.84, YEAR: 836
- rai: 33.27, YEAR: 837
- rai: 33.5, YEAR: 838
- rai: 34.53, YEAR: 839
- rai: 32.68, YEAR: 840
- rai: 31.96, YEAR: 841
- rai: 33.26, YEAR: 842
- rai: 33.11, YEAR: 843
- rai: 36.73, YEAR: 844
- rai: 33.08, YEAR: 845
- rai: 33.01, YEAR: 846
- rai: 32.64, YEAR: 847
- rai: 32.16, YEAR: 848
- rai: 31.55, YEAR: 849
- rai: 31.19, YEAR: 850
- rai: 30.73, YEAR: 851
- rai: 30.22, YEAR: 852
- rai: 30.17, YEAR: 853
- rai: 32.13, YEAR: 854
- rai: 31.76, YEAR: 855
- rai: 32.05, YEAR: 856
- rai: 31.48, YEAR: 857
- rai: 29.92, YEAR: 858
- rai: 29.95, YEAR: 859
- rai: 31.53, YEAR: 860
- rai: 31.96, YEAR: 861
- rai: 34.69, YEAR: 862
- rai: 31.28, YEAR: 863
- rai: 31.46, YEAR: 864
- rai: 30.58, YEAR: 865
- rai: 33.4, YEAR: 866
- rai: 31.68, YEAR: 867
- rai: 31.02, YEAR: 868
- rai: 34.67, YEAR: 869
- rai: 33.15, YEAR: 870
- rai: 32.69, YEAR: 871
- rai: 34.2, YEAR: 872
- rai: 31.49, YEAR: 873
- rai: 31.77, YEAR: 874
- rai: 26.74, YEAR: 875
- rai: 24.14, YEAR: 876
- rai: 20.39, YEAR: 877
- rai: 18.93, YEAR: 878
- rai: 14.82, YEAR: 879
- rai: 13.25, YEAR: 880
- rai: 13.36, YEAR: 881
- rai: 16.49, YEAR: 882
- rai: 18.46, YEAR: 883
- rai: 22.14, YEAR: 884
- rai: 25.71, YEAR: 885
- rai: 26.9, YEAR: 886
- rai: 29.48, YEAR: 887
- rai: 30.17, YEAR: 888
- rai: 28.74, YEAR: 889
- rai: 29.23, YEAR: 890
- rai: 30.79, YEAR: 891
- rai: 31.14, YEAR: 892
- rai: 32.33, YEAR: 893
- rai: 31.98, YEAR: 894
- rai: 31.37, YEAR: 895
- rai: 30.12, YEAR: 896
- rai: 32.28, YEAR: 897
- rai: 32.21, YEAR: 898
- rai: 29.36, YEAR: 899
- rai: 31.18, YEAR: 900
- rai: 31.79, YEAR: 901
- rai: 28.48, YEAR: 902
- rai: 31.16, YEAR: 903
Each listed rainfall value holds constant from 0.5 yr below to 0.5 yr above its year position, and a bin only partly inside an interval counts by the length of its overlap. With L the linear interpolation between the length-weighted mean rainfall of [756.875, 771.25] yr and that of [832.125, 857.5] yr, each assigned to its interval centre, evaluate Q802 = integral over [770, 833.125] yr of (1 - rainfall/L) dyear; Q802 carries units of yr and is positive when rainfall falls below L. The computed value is 6.49 yr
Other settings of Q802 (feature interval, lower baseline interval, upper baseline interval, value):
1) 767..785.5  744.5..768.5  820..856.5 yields 8.8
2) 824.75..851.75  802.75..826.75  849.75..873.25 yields -2.3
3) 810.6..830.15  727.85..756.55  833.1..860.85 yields 1.0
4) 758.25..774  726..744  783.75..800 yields 4.4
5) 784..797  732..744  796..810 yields 3.4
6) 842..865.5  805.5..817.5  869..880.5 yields -4.6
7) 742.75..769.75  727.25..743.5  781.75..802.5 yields 3.1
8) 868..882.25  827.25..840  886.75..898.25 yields 2.9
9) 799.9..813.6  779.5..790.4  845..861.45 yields -4.3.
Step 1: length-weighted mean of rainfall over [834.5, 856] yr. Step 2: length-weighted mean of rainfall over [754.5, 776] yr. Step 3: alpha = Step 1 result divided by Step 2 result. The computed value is 1.7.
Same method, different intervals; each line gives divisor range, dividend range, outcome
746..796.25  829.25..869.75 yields 1.65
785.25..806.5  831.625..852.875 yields 1.41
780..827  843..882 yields 1.20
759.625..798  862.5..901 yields 1.59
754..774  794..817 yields 1.37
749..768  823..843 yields 1.41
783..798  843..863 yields 1.59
